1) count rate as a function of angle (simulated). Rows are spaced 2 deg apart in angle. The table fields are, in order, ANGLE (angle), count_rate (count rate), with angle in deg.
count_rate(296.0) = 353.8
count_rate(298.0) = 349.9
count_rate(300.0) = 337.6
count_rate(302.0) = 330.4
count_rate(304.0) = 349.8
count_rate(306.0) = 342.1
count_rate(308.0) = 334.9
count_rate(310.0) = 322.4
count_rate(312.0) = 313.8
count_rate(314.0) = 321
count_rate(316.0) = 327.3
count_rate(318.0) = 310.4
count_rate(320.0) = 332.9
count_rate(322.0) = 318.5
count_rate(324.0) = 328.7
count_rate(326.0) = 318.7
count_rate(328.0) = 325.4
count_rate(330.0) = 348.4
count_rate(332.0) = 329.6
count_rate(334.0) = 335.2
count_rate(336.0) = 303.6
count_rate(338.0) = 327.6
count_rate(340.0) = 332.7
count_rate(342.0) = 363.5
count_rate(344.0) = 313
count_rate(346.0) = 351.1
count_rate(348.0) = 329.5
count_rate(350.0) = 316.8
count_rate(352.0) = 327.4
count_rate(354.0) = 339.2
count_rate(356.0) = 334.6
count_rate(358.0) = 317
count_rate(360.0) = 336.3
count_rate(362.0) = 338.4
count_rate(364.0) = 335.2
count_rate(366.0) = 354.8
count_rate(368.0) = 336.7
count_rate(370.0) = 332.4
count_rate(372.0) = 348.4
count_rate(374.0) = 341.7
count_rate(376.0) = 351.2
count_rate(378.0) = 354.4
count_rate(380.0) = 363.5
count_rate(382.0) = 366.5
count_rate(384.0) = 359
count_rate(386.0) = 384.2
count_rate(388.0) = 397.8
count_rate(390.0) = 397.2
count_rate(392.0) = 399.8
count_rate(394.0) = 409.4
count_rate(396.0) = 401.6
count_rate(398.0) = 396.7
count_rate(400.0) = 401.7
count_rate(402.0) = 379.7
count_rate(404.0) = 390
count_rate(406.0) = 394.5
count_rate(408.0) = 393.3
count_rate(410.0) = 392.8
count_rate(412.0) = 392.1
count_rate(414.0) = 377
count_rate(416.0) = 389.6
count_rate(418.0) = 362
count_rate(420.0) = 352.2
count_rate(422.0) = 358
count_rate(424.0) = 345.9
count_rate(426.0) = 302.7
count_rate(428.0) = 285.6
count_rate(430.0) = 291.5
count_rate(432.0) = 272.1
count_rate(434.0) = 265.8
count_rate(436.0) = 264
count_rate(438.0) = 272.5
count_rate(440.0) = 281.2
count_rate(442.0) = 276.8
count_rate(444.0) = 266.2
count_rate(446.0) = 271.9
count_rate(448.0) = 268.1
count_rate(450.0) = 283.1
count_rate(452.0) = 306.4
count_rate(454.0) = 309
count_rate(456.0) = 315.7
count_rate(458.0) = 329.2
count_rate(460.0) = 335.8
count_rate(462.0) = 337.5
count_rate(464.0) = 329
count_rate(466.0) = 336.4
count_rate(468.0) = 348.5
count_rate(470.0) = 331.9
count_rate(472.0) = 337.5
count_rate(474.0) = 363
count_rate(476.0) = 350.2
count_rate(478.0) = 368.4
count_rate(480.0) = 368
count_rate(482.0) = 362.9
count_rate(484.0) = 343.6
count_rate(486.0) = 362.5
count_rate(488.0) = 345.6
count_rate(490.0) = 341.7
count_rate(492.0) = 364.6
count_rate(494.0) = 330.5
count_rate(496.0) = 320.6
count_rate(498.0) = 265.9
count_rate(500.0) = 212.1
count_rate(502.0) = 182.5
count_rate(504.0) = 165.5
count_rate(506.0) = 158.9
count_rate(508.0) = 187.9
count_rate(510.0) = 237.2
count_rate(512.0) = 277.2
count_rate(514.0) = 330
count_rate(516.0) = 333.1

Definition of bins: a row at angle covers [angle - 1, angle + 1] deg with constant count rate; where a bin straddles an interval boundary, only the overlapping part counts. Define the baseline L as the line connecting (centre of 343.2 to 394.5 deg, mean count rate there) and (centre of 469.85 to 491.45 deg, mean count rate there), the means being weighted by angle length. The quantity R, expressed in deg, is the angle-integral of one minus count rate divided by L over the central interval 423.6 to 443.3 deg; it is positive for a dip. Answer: 3.84 deg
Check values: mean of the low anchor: 351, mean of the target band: 284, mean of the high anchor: 353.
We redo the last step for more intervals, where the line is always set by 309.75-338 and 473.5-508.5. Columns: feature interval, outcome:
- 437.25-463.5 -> 0.8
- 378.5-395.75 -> -3.8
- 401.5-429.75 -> -4.7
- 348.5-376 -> -1.5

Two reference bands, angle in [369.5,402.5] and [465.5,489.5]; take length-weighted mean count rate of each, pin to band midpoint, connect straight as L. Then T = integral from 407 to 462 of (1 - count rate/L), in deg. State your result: 7.0 deg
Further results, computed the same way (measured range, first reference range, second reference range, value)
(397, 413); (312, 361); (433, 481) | -3.65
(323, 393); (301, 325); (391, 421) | 2.63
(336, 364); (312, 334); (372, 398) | 1.30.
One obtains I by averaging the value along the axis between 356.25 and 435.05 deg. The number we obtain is 358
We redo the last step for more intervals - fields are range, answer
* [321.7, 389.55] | 341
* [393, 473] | 334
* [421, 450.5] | 287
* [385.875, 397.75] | 399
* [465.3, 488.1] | 352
